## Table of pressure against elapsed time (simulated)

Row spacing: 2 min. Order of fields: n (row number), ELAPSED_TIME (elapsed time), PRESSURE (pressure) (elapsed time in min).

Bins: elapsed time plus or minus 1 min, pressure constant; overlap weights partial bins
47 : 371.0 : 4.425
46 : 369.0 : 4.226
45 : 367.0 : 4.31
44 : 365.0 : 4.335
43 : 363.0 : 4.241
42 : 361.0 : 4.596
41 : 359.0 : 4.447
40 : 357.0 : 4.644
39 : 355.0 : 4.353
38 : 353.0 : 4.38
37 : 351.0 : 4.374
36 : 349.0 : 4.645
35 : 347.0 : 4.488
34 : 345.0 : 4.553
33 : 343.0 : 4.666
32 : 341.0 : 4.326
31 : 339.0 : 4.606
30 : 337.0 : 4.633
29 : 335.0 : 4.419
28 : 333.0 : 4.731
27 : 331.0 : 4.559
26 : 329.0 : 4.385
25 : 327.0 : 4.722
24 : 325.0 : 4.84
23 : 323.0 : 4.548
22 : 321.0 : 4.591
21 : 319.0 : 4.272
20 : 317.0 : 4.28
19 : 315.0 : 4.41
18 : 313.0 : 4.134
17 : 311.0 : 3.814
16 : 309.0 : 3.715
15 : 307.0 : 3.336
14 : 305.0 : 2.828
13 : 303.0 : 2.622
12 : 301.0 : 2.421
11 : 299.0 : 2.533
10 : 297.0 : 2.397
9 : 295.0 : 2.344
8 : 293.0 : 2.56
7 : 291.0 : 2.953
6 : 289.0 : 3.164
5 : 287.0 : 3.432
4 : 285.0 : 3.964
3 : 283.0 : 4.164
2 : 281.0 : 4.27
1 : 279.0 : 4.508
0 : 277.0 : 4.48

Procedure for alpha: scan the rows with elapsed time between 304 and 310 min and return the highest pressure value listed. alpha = 3.715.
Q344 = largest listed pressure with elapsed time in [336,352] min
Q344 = 4.666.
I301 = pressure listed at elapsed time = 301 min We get 2.421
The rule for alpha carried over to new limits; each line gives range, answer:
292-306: 2.828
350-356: 4.38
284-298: 3.964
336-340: 4.633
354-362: 4.644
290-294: 2.953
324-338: 4.84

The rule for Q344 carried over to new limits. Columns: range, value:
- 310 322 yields 4.591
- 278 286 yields 4.508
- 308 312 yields 3.814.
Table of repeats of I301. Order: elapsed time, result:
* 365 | 4.335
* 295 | 2.344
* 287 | 3.432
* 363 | 4.241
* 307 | 3.336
